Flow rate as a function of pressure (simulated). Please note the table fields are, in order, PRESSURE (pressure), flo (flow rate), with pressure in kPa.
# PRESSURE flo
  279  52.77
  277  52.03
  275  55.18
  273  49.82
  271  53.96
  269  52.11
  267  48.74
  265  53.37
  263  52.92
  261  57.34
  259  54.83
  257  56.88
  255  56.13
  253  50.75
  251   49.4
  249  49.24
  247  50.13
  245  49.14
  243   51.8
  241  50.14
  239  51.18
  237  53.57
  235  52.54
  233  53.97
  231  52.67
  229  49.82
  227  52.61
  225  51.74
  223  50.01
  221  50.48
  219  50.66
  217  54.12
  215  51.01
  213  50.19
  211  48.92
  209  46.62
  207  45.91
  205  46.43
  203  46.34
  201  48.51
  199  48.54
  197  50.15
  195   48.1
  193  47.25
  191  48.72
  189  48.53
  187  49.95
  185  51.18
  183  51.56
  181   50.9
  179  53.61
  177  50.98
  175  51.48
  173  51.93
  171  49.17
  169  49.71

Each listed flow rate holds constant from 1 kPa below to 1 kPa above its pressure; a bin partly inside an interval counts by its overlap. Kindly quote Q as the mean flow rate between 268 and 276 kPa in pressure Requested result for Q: 52.8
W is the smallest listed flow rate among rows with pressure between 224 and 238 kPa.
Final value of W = 49.82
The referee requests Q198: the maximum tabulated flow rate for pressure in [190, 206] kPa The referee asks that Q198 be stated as 50.15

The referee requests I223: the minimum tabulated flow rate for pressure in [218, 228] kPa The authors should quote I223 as 50.01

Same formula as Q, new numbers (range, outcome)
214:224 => 51.3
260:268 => 53.1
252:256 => 53.4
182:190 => 50.3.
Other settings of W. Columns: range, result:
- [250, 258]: 49.4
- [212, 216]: 50.19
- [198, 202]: 48.51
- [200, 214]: 45.91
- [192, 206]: 46.34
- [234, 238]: 52.54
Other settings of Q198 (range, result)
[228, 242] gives 53.97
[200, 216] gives 51.01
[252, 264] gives 57.34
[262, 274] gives 53.96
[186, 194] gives 49.95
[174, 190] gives 53.61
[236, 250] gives 53.57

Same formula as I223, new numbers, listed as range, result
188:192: 48.53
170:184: 49.17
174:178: 50.98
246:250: 49.24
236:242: 50.14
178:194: 47.25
